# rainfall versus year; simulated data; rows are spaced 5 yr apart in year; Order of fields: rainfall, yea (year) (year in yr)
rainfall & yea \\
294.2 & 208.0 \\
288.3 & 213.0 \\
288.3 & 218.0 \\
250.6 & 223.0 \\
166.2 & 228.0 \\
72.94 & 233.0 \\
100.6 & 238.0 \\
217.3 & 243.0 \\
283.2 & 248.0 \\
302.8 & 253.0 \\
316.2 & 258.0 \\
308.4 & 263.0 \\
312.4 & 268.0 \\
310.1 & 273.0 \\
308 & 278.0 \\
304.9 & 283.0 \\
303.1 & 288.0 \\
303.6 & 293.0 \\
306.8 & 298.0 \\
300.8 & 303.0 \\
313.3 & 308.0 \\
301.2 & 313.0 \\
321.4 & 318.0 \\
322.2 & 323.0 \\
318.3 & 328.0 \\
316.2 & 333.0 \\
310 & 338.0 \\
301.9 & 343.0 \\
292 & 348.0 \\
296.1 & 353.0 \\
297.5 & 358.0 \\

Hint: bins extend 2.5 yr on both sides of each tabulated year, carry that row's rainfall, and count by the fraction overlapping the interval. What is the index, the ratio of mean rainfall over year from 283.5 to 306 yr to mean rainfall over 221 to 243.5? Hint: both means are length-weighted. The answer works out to 1.97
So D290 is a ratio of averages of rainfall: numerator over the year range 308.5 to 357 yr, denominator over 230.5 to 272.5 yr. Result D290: 1.3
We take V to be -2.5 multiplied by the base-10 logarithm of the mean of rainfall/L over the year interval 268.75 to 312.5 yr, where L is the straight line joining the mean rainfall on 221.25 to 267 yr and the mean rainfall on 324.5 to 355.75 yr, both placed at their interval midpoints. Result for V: -0.16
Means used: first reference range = 227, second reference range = 306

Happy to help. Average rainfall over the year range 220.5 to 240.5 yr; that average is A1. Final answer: 148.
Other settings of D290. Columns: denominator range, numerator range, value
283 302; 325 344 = 1.03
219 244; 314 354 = 1.87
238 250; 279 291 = 1.40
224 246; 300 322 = 2.07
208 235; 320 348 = 1.40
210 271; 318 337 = 1.31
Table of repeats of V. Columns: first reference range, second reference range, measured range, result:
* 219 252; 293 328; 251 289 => -0.248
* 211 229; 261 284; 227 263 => 0.291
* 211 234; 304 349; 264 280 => -0.176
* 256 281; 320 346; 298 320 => 0.013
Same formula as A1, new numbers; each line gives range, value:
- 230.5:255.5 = 195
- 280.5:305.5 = 304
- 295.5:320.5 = 309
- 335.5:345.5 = 306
